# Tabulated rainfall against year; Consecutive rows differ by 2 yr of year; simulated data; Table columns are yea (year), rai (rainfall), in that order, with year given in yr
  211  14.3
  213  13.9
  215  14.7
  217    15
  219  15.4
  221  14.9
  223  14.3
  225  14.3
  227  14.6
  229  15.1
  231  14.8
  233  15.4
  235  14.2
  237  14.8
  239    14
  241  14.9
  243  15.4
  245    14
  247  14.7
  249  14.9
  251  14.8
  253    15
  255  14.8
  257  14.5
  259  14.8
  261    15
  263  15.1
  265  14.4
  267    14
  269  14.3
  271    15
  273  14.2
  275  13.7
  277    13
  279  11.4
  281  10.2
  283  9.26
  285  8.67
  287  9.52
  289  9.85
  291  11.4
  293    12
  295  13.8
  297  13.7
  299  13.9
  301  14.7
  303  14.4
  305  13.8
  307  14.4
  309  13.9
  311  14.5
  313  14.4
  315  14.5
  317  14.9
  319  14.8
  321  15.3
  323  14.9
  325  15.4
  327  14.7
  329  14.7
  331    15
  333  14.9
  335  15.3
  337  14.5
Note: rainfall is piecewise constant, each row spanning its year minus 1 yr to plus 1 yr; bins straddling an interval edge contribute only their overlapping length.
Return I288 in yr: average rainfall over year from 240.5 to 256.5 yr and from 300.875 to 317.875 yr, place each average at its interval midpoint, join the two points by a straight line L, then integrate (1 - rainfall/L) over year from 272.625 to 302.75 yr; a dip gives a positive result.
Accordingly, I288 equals 5.3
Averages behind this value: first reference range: 14.8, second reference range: 14.4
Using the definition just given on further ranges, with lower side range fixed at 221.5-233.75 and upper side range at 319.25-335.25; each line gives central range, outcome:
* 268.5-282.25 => 1.7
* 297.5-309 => 0.6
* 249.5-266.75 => 0.1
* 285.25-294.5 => 2.6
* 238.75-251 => 0.1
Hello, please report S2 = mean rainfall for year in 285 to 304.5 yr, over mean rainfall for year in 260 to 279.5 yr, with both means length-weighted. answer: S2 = 0.9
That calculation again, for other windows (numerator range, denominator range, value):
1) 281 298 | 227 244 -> 0.74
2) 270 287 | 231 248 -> 0.80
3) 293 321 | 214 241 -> 0.97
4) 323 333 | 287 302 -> 1.19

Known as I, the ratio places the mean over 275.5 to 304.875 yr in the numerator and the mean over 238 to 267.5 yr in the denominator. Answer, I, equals 0.81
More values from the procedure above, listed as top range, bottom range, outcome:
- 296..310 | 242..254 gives 0.95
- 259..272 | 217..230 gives 0.99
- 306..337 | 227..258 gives 1.00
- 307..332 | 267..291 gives 1.25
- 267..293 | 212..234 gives 0.80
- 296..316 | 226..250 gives 0.97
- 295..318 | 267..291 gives 1.21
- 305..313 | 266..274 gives 0.99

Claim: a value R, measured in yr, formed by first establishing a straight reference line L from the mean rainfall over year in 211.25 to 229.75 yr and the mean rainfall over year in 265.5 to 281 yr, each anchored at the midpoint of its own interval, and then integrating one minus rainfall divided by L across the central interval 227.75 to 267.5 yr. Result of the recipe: -2.0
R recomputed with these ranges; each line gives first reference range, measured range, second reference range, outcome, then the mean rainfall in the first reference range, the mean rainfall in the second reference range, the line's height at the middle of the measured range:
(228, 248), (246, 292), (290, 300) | 2.2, 14.7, 13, 13.8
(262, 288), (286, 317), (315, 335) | 1.2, 12.5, 14.9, 13.8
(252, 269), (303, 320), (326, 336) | 0.5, 14.7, 14.9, 14.9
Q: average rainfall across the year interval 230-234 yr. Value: 15.1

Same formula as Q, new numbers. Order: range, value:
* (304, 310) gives 14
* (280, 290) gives 9.5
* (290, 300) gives 13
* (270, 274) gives 14.6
